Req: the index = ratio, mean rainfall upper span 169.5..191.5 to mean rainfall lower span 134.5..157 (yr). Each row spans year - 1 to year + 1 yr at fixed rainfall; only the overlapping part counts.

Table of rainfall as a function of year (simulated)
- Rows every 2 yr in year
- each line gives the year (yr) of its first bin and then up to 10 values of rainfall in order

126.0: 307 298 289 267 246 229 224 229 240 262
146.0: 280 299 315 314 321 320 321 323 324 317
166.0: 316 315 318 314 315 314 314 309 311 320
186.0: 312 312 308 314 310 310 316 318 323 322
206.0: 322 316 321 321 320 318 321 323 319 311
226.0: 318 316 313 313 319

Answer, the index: 1.14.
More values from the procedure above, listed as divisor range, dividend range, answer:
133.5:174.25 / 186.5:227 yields 1.08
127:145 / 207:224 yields 1.26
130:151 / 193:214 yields 1.22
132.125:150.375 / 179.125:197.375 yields 1.21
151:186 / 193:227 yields 1.00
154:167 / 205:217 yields 1.00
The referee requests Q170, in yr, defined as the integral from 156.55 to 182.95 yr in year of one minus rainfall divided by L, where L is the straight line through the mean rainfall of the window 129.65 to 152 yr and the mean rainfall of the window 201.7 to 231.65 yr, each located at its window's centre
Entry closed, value -3.0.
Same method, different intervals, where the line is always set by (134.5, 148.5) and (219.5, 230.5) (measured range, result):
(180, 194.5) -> -1.3 yr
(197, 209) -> -0.8 yr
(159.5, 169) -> -1.8 yr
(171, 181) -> -1.3 yr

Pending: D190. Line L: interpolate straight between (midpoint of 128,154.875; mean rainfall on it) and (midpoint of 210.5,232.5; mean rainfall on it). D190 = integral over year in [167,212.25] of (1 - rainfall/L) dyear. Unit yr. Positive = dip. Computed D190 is -2.5 yr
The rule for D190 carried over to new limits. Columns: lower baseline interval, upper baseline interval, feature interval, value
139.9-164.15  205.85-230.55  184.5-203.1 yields -0.2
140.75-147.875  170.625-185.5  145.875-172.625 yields -2.7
